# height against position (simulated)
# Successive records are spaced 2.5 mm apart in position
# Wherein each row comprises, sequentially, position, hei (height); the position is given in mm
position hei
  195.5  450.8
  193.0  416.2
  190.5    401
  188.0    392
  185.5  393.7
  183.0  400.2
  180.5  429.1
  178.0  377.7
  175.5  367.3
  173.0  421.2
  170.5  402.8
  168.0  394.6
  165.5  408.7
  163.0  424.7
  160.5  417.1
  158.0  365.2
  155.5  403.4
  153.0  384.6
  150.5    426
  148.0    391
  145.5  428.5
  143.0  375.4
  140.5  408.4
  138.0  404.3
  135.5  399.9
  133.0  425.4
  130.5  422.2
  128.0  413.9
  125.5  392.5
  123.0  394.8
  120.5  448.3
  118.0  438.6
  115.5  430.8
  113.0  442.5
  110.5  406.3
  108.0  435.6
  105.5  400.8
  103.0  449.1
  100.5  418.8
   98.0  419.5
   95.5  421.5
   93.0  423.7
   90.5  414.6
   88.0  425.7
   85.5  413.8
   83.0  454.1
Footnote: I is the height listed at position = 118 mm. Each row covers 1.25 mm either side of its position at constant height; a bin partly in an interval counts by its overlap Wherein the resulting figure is 438.6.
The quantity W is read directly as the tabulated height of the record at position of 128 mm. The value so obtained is 413.9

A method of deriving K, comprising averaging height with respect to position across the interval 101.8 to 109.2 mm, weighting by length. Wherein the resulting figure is 428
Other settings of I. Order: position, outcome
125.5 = 392.5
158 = 365.2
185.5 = 393.7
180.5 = 429.1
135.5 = 399.9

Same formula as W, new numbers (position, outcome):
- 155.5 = 403.4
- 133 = 425.4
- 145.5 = 428.5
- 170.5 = 402.8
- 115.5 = 430.8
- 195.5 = 450.8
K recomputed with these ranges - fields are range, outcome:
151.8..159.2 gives 385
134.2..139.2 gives 402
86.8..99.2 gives 421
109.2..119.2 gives 430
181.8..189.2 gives 395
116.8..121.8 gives 443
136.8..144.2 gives 396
